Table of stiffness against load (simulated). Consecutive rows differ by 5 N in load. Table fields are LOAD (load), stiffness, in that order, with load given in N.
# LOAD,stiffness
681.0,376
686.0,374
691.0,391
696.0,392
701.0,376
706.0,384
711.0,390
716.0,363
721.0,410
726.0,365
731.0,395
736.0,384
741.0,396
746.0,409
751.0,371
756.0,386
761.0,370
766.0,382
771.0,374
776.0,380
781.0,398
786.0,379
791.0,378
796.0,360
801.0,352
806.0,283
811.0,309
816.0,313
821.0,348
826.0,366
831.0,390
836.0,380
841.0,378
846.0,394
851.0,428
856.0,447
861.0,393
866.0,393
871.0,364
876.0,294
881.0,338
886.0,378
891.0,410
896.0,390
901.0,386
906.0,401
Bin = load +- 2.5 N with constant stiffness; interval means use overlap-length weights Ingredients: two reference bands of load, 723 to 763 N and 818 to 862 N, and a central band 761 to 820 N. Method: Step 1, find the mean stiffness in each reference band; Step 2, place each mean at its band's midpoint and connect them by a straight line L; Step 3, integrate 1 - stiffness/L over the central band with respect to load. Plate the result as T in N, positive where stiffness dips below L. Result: 4.9 N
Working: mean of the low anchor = 385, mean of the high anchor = 391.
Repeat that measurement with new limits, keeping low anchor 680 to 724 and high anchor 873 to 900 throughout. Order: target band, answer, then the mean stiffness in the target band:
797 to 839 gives 3.1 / 344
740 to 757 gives -0.5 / 390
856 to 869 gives -1.3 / 402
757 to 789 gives -0.4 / 381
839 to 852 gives -1.0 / 398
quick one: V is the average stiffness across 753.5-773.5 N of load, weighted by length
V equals 378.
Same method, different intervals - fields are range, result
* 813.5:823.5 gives 330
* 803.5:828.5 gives 324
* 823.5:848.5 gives 382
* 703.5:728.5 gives 382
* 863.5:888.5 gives 353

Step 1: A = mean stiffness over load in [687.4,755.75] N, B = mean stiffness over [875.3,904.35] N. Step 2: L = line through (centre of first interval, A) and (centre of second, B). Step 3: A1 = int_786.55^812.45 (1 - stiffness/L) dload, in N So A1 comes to 2.65 N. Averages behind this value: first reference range 386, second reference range 371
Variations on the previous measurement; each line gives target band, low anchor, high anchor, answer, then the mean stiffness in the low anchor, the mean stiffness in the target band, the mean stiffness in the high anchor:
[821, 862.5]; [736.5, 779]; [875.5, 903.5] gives -2.05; 384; 394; 371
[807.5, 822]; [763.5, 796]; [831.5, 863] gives 2.73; 380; 318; 403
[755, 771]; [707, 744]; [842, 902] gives 0.33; 386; 378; 384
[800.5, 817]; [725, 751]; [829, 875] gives 3.45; 389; 310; 393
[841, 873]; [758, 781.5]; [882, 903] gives -1.39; 379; 402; 387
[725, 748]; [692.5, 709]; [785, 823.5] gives -1.39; 385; 391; 339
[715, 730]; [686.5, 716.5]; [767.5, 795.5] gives 0.00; 383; 383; 380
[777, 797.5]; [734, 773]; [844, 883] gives 0.20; 384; 380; 382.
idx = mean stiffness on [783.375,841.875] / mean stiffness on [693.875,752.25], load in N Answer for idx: 0.91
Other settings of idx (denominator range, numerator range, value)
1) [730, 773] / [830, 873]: 1.03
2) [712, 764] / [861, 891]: 0.94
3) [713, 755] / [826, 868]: 1.03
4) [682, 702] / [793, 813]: 0.86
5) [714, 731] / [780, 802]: 0.98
